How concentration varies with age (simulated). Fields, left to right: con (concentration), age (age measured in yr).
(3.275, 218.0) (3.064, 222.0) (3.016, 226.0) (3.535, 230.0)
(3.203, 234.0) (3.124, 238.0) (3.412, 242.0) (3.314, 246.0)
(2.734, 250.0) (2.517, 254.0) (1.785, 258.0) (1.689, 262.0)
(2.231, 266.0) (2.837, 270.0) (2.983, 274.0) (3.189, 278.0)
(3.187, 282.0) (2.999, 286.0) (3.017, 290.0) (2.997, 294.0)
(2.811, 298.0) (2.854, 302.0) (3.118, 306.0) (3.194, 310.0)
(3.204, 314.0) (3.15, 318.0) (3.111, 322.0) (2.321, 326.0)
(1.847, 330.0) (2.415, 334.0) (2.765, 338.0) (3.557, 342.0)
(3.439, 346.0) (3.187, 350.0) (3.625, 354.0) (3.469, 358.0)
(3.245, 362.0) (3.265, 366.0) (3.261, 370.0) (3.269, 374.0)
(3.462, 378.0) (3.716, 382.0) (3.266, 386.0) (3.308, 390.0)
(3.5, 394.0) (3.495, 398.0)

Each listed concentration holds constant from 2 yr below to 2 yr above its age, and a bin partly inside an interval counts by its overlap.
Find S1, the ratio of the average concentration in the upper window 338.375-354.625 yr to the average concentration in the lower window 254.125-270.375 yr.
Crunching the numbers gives 1.6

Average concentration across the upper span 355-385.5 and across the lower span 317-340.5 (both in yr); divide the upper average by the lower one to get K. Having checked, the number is 1.30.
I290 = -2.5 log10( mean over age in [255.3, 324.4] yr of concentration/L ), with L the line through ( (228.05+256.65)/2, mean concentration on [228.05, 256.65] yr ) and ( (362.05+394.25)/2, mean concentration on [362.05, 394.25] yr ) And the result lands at 0.13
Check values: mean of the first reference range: 3.09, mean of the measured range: 2.84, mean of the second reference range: 3.37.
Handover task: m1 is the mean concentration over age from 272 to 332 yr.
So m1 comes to 2.93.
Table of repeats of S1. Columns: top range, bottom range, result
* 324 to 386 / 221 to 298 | 1.09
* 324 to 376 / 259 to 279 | 1.21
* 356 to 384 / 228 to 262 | 1.18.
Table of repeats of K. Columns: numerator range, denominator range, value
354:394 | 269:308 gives 1.13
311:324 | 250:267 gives 1.49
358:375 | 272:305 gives 1.09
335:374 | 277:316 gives 1.08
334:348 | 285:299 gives 1.06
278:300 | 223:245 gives 0.93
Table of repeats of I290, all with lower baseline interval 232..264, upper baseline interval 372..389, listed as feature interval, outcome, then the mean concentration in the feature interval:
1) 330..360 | 0.04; 3.12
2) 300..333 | 0.09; 2.84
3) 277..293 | -0.06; 3.09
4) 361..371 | 0.03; 3.26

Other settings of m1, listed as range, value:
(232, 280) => 2.75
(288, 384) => 3.1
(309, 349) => 2.9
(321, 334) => 2.37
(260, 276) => 2.44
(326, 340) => 2.34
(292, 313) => 3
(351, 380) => 3.36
